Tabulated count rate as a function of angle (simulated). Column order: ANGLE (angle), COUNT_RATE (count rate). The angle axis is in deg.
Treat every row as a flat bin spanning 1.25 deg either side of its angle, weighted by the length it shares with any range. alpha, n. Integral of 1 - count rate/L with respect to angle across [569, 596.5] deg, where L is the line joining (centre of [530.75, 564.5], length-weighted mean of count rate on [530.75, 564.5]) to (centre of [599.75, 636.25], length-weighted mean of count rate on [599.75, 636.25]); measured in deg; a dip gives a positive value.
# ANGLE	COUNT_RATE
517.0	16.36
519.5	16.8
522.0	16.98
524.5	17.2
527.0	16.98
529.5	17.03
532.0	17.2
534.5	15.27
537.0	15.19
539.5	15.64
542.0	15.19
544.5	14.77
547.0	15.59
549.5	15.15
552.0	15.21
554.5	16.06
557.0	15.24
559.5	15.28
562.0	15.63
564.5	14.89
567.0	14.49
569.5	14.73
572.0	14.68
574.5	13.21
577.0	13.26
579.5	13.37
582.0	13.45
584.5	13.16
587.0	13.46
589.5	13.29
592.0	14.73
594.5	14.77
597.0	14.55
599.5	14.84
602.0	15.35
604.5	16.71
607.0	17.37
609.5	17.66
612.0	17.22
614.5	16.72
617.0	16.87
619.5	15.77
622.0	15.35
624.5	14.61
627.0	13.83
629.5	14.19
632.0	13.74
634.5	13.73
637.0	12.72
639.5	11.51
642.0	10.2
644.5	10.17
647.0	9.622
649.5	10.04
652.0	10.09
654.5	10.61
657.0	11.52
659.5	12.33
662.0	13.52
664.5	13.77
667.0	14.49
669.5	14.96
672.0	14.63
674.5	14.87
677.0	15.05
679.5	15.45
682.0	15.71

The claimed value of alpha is 3.0 deg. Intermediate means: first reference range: 15.5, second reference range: 15.6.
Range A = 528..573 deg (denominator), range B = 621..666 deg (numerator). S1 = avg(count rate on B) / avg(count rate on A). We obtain 0.80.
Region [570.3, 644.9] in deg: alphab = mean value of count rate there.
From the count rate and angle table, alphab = 14.4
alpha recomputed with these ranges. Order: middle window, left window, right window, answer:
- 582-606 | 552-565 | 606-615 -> 3.15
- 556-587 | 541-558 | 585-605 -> 1.50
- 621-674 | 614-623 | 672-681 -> 9.99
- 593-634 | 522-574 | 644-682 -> -4.41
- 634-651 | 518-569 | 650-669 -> 2.45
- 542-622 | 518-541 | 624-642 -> -1.83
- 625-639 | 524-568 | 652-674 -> 0.21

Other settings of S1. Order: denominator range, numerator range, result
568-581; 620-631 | 1.05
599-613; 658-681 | 0.86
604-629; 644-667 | 0.71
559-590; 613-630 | 1.10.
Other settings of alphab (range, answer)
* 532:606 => 14.8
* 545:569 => 15.2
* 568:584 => 13.8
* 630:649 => 11.7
